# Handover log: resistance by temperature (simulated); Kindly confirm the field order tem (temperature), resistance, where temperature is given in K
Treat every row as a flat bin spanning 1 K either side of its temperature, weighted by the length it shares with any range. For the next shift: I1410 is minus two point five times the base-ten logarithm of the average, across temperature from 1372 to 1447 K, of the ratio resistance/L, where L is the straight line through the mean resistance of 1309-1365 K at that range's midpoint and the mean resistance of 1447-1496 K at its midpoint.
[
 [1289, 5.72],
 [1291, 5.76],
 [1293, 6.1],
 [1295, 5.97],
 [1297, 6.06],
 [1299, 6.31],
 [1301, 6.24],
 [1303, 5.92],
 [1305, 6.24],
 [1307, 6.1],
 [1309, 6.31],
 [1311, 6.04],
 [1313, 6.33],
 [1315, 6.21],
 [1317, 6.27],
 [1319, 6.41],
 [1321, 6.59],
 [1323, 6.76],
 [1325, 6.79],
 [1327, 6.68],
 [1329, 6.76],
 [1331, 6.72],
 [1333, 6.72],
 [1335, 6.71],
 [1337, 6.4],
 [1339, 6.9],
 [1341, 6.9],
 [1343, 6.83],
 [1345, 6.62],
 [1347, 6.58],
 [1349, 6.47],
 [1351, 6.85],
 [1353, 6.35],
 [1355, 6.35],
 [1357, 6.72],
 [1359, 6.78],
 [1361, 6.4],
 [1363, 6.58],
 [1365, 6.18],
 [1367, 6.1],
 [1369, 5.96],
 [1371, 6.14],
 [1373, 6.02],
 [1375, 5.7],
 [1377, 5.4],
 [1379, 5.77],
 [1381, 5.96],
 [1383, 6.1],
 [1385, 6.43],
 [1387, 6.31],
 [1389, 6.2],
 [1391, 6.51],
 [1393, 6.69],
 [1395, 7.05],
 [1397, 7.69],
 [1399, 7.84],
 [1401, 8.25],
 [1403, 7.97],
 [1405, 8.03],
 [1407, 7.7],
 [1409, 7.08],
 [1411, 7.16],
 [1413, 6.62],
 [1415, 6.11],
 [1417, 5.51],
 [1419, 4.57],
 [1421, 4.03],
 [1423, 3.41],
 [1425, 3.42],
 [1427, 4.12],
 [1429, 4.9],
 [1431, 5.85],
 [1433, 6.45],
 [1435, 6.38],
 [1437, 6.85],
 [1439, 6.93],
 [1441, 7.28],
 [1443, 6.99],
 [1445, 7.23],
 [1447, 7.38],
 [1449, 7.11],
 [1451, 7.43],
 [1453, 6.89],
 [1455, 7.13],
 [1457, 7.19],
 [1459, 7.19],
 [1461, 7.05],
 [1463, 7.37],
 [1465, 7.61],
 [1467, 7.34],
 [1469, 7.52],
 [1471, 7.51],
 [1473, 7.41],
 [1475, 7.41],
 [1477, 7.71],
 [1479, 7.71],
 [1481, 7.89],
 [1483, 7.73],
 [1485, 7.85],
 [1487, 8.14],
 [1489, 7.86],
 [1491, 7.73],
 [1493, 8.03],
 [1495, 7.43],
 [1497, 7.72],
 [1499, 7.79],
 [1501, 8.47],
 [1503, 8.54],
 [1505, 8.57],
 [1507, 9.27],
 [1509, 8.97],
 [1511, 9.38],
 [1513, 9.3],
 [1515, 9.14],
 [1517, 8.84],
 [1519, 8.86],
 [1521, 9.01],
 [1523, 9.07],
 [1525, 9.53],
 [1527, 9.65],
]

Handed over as 0.13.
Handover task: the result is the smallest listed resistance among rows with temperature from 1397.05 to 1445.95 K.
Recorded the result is 3.41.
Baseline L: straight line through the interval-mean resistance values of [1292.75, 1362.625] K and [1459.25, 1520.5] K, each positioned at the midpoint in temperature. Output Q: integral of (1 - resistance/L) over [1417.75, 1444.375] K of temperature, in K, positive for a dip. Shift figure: 7.1 K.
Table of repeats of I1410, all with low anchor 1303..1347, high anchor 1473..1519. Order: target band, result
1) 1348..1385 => 0.12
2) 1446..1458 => 0.09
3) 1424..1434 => 0.46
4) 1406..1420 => 0.16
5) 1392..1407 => -0.05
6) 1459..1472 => 0.08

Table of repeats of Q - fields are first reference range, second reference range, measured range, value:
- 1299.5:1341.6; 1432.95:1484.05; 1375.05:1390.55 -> 1.8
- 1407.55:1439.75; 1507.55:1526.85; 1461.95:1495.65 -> 0.1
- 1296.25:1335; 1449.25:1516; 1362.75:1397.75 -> 3.7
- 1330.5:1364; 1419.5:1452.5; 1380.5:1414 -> -4.2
